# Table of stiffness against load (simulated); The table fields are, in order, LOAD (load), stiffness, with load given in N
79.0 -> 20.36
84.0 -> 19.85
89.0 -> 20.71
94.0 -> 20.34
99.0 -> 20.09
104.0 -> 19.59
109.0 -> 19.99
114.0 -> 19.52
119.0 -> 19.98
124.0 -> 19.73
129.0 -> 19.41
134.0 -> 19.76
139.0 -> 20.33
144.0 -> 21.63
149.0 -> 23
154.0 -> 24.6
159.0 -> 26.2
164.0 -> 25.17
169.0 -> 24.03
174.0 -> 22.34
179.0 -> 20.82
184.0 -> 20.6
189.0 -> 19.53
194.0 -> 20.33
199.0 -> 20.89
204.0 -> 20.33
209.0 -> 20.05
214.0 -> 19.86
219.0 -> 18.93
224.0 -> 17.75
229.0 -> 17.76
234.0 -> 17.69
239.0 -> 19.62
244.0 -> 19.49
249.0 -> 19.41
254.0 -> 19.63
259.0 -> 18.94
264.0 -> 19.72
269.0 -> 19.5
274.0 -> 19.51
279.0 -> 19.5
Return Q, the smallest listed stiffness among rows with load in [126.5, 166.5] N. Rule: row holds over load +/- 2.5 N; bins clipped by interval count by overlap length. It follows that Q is 19.41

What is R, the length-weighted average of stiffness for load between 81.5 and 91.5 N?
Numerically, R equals 20.3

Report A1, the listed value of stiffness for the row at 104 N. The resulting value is 19.59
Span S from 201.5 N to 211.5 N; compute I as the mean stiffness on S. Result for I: 20.2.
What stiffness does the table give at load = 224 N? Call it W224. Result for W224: 17.75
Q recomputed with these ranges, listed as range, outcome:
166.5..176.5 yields 22.34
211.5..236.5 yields 17.69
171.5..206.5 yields 19.53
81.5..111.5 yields 19.59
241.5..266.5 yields 18.94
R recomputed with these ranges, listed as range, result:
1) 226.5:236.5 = 17.7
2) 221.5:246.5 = 18.5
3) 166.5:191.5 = 21.5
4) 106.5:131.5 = 19.7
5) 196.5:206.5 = 20.6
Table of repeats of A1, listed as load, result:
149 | 23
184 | 20.6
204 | 20.33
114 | 19.52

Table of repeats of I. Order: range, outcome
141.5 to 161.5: 23.9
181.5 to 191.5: 20.1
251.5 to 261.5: 19.3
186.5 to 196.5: 19.9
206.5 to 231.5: 18.9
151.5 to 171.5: 25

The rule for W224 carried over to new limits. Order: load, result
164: 25.17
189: 19.53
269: 19.5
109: 19.99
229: 17.76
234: 17.69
